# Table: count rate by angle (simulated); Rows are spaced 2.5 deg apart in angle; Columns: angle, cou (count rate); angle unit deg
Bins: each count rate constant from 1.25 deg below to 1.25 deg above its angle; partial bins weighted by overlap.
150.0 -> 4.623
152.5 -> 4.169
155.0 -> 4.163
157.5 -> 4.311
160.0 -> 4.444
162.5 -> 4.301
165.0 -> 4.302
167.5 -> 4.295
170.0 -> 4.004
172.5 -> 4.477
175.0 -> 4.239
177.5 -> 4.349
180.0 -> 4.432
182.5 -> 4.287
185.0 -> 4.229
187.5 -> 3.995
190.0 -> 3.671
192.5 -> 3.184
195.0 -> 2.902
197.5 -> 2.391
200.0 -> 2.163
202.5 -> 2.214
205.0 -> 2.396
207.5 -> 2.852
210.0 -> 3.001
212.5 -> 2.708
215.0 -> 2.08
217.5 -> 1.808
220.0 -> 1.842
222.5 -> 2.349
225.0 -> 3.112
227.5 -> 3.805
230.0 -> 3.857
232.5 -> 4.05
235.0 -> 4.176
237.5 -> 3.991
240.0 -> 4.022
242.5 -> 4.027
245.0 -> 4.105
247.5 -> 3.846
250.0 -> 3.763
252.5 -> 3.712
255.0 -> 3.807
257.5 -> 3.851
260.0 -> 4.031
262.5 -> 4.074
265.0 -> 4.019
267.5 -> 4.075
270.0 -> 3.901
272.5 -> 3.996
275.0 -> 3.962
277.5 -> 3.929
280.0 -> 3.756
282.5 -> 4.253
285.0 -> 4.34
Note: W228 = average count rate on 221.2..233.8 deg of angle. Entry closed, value 3.43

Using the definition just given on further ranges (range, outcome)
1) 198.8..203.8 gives 2.19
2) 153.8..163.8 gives 4.31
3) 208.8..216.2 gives 2.6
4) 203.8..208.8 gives 2.63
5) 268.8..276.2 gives 3.95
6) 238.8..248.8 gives 4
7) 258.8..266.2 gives 4.04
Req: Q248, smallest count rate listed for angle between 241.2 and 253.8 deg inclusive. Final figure 3.712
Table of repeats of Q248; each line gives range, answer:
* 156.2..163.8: 4.301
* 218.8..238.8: 1.842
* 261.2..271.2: 3.901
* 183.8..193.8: 3.184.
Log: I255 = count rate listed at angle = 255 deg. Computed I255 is 3.807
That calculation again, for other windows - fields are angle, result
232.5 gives 4.05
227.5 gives 3.805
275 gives 3.962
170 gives 4.004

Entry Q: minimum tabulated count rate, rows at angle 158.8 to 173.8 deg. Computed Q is 4.004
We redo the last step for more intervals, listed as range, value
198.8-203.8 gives 2.163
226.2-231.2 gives 3.805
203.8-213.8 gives 2.396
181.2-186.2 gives 4.229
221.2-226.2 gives 2.349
